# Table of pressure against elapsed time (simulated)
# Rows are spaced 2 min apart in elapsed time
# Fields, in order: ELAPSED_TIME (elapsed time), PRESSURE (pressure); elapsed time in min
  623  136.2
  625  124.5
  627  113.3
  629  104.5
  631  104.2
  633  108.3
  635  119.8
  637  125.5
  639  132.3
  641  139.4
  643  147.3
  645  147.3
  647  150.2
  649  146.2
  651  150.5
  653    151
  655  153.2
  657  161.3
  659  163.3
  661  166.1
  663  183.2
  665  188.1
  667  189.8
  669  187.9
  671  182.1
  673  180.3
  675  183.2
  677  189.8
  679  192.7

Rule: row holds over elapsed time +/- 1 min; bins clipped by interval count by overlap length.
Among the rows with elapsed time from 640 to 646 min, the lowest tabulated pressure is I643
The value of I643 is 139.4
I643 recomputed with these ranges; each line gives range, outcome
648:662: 146.2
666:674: 180.3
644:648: 147.3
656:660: 161.3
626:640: 104.2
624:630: 104.5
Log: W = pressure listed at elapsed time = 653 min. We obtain 151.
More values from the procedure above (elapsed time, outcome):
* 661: 166.1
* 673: 180.3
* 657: 161.3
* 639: 132.3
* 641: 139.4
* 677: 189.8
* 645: 147.3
